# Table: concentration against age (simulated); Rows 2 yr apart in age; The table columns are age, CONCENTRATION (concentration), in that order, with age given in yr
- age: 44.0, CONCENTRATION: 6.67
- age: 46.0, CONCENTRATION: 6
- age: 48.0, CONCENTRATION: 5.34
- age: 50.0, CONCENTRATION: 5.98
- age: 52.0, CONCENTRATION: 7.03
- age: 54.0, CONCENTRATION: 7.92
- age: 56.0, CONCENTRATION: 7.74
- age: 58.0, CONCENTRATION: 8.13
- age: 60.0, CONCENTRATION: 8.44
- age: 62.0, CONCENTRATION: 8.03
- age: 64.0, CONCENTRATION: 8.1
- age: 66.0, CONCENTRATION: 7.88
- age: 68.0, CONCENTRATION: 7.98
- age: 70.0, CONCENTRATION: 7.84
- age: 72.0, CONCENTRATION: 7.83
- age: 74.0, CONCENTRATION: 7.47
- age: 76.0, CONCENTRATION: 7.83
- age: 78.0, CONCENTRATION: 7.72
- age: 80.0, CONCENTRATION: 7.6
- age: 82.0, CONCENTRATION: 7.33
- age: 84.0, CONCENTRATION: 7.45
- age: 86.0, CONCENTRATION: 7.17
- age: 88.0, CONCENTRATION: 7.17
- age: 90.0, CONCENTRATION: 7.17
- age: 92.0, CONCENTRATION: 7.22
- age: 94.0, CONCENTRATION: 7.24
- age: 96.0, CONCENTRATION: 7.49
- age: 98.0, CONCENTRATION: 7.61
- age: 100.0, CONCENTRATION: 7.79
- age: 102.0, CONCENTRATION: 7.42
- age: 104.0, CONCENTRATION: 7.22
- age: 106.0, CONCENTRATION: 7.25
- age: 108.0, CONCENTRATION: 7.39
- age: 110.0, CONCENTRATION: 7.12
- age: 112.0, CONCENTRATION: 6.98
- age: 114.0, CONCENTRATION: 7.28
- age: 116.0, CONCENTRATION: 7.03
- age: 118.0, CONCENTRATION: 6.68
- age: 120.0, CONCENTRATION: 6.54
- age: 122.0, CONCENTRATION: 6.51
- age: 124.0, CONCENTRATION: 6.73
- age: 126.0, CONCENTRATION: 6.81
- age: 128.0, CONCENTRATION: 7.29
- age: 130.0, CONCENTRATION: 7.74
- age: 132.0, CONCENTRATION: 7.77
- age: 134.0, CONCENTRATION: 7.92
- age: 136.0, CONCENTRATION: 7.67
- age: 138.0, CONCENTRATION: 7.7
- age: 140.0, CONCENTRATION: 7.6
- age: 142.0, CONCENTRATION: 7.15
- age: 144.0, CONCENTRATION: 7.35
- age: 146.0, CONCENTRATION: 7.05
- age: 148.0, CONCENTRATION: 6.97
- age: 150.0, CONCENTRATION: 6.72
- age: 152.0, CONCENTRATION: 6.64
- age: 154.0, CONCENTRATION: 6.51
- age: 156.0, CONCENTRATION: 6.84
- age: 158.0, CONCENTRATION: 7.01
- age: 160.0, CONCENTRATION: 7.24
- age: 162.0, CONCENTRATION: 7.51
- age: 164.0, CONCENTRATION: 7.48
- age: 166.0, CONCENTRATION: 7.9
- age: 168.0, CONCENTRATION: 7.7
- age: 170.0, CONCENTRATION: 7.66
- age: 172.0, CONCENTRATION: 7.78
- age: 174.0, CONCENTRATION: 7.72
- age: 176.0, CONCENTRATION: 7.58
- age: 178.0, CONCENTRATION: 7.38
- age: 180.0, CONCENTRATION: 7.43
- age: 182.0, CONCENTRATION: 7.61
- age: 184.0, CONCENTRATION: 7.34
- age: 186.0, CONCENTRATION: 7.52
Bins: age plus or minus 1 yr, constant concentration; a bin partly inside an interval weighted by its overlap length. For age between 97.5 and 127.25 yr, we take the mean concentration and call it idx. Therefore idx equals 7.08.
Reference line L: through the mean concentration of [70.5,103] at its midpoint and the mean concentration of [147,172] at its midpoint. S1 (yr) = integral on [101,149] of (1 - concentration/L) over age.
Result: 0.77 yr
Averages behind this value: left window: 7.48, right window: 7.21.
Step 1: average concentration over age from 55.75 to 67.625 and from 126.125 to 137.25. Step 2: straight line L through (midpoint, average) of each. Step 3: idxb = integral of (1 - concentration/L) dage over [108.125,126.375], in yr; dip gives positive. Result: 2.0 yr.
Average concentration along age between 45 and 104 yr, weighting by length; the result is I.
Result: 7.44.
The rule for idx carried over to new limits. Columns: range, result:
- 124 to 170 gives 7.29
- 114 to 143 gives 7.23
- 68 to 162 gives 7.27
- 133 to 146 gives 7.53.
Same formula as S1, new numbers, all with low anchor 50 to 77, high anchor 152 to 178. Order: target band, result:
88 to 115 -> 1.14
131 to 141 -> -0.31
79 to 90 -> 0.54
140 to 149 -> 0.34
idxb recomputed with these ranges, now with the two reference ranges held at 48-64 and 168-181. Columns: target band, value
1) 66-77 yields -0.42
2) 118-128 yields 1.11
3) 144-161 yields 1.53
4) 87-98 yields 0.35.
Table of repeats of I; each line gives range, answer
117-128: 6.71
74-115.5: 7.37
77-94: 7.35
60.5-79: 7.87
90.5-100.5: 7.44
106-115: 7.2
